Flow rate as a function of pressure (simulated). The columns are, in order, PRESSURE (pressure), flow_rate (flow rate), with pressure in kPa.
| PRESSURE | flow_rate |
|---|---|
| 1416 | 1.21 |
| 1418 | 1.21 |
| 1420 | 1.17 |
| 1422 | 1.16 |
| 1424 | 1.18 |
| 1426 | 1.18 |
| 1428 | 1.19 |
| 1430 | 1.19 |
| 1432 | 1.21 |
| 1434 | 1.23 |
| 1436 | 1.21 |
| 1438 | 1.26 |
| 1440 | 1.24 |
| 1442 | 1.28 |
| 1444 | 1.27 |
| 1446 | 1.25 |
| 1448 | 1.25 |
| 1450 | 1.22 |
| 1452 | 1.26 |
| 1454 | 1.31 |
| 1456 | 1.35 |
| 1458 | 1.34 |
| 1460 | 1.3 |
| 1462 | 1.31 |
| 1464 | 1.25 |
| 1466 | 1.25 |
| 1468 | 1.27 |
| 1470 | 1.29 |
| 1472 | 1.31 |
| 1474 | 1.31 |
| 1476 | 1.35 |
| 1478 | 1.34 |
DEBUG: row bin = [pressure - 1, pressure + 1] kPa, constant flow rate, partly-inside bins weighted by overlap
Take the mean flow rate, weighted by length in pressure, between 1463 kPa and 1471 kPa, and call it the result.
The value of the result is 1.27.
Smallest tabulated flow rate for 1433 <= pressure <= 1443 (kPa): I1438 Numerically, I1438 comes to 1.21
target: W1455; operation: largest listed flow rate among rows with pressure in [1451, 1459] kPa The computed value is 1.35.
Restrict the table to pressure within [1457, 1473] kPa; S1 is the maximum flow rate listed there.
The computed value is 1.34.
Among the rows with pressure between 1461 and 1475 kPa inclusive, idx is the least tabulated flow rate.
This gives 1.25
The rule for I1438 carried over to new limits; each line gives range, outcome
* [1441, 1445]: 1.27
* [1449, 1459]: 1.22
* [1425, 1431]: 1.18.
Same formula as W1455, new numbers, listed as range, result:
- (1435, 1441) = 1.26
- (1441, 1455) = 1.31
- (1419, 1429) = 1.19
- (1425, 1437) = 1.23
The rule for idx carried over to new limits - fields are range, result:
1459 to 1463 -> 1.3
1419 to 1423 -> 1.16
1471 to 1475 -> 1.31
